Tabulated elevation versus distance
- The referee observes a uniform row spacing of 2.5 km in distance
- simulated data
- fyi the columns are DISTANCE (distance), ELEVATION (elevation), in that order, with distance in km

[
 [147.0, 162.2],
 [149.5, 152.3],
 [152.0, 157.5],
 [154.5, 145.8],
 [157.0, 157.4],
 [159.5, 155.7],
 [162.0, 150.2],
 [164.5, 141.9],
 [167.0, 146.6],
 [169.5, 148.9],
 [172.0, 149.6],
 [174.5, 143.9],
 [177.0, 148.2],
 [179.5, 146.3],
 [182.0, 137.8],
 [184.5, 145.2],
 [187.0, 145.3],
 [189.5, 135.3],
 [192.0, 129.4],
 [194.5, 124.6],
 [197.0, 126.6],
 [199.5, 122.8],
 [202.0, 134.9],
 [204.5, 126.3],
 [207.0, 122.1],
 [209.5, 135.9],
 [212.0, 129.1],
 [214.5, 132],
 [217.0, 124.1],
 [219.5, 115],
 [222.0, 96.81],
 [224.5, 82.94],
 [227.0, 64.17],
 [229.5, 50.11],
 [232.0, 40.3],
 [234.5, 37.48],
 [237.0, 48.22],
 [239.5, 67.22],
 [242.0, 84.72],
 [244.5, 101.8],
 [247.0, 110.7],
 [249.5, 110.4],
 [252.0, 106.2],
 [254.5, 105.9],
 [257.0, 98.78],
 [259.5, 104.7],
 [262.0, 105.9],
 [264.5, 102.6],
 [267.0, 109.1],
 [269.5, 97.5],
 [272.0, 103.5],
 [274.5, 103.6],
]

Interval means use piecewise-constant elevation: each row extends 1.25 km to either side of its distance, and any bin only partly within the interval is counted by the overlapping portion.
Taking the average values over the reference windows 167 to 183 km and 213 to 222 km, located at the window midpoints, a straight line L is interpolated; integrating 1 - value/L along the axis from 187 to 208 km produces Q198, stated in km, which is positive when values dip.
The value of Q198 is 0.5 km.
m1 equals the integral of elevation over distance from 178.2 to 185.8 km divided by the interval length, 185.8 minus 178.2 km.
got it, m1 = 143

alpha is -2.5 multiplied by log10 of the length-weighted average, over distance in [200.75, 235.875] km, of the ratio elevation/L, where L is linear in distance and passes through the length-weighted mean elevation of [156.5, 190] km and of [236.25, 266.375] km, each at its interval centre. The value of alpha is 0.20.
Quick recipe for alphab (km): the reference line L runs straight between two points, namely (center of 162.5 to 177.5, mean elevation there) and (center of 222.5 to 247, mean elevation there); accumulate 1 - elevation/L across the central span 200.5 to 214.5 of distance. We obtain -4.1 km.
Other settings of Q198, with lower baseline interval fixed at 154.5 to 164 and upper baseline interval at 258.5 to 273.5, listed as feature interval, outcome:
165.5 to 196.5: 0.2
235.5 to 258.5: 4.0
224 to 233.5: 5.0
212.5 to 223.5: 0.8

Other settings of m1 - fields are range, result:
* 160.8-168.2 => 146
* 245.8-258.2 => 106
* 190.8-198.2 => 127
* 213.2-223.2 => 117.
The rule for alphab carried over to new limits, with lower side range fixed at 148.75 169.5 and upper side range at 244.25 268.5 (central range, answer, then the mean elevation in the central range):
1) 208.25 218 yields -0.36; 130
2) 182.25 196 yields 0.10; 136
